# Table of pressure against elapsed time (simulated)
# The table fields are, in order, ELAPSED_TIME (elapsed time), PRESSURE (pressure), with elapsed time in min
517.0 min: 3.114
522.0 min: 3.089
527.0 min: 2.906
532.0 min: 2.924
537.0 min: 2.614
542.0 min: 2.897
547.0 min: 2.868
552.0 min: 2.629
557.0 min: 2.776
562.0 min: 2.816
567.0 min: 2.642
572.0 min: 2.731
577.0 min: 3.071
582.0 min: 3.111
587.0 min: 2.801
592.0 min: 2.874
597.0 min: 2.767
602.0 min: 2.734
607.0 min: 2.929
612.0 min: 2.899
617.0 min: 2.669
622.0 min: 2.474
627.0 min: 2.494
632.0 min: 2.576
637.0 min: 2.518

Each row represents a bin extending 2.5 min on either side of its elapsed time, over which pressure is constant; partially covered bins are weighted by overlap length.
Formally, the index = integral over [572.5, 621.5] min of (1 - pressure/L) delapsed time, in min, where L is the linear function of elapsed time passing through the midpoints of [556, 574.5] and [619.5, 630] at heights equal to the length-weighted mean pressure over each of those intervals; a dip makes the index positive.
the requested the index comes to -4.6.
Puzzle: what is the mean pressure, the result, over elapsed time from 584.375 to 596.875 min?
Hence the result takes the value 2.83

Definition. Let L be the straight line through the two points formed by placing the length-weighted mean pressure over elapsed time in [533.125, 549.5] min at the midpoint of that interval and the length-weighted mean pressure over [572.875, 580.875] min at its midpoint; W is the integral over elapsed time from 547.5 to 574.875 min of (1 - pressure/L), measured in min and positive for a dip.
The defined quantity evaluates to 1.7 min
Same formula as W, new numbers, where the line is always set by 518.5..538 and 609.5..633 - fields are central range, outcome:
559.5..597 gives -1.3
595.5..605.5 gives -0.3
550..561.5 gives 0.4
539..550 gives 0.0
